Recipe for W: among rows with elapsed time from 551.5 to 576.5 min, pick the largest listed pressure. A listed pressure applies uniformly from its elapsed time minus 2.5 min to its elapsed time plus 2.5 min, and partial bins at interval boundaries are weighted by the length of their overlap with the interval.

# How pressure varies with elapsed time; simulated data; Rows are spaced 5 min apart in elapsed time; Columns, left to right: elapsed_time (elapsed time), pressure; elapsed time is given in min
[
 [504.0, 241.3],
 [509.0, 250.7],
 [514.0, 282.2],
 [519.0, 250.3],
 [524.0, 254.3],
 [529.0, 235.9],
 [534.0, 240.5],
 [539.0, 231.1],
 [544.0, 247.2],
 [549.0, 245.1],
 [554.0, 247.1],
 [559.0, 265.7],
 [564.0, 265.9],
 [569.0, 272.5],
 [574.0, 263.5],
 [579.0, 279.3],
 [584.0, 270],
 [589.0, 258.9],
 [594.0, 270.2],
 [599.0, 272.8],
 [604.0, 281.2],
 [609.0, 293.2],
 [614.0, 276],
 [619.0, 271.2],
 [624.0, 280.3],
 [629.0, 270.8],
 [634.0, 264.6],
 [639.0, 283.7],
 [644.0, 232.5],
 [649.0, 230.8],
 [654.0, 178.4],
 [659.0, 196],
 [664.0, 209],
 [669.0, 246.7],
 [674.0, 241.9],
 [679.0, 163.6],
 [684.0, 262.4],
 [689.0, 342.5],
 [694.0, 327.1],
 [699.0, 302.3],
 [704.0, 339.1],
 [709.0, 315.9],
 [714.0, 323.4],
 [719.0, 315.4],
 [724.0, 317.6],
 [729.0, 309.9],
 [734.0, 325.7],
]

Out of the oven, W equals 272.5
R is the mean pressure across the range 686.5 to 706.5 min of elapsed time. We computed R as 328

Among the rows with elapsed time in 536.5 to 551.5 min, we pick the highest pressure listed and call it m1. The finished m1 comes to 247.2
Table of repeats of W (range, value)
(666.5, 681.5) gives 246.7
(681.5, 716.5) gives 342.5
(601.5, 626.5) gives 293.2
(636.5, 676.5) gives 283.7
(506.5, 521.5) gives 282.2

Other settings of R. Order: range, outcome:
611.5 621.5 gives 274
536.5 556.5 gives 243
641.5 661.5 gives 209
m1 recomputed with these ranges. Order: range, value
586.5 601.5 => 272.8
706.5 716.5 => 323.4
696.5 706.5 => 339.1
